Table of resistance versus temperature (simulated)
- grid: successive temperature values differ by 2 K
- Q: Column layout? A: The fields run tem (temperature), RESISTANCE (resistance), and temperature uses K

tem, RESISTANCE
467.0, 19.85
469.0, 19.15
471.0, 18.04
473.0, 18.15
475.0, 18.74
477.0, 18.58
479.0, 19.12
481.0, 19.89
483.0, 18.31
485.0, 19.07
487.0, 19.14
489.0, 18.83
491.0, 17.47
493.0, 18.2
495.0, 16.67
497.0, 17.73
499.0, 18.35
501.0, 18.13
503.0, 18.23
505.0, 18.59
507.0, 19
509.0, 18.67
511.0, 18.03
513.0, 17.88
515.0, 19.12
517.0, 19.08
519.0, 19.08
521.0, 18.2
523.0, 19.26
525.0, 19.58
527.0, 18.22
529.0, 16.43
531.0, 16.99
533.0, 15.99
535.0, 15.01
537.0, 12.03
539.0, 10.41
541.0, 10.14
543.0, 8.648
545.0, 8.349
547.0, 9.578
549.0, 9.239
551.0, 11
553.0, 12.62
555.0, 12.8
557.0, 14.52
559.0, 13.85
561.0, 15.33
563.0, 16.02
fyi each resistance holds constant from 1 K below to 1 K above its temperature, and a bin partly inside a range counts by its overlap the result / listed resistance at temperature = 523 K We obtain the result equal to 19.26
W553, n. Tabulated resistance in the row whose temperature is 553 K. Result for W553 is 12.62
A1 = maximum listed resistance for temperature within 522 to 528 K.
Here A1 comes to 19.58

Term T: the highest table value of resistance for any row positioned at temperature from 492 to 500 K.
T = 18.35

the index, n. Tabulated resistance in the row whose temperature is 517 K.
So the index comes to 19.08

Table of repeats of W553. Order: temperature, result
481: 19.89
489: 18.83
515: 19.12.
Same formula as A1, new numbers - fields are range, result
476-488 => 19.89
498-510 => 19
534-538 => 15.01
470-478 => 18.74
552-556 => 12.8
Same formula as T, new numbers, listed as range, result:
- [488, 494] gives 18.83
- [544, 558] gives 14.52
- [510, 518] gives 19.12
